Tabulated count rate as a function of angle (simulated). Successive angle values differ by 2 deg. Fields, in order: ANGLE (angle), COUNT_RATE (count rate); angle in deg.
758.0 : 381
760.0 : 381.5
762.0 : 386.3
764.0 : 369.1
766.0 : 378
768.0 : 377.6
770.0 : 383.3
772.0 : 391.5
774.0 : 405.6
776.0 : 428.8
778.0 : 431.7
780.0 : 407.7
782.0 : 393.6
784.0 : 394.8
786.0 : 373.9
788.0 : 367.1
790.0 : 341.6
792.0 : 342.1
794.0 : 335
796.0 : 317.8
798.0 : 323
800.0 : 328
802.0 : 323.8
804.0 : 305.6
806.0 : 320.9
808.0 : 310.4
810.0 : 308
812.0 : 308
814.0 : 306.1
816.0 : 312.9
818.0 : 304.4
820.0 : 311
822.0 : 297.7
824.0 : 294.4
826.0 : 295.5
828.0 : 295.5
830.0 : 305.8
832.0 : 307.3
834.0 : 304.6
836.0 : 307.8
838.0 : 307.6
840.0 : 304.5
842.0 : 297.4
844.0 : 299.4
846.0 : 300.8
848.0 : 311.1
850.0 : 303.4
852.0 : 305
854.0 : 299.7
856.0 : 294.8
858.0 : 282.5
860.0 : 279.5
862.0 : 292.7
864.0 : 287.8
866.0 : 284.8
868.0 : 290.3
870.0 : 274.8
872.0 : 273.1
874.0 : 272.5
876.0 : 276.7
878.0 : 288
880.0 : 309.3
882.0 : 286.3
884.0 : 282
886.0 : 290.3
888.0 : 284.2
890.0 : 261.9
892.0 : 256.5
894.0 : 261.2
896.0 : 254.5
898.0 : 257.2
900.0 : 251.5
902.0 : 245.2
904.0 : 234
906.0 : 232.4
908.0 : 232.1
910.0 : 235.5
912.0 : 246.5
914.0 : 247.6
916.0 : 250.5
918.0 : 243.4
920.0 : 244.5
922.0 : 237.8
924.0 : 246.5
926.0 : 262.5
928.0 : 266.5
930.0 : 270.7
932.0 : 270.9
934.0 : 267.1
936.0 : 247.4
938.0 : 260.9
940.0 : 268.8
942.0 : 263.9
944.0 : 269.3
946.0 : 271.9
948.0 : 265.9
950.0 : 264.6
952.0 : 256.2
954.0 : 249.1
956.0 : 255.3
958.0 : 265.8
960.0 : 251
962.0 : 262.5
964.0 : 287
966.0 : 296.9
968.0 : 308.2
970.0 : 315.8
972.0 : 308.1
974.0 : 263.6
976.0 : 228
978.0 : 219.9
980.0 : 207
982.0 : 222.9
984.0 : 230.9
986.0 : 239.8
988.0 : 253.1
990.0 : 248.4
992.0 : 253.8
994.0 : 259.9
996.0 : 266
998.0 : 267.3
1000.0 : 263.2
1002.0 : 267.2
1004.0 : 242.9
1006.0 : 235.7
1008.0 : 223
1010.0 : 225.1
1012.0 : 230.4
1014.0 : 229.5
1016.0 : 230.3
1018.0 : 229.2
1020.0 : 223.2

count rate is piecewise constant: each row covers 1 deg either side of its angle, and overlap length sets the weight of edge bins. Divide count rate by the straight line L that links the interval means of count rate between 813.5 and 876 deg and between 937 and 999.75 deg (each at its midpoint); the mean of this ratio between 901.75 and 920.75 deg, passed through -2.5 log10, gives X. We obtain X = 0.15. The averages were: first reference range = 297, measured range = 241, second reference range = 261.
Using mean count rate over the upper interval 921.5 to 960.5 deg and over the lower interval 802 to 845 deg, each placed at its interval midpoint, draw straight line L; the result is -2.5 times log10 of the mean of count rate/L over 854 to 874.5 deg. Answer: 0.02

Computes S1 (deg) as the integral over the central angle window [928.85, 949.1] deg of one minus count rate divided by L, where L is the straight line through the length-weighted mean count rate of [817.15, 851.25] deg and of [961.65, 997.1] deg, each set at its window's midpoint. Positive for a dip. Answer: 0.4 deg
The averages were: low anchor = 303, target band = 266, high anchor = 260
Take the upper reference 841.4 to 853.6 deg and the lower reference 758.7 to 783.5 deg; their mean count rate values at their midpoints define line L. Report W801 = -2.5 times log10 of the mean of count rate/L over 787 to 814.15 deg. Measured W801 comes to 0.11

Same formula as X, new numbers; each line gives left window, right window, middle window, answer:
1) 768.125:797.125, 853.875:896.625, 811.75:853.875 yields 0.075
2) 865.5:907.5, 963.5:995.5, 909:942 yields 0.043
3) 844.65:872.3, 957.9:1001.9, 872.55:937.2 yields 0.080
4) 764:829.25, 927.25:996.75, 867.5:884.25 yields 0.077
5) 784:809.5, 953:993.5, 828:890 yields 0.053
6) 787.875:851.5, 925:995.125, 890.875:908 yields 0.142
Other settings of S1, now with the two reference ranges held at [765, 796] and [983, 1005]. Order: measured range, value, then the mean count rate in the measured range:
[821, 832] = 1.7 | 299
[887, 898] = 1.8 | 263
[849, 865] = 2.0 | 293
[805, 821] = 2.3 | 310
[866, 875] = 1.4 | 278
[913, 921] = 1.4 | 246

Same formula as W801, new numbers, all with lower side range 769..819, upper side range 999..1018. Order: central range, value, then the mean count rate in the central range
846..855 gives 0.06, 304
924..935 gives 0.06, 266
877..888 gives 0.05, 291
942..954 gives 0.02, 264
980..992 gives 0.05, 238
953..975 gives -0.07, 278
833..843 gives 0.08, 304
